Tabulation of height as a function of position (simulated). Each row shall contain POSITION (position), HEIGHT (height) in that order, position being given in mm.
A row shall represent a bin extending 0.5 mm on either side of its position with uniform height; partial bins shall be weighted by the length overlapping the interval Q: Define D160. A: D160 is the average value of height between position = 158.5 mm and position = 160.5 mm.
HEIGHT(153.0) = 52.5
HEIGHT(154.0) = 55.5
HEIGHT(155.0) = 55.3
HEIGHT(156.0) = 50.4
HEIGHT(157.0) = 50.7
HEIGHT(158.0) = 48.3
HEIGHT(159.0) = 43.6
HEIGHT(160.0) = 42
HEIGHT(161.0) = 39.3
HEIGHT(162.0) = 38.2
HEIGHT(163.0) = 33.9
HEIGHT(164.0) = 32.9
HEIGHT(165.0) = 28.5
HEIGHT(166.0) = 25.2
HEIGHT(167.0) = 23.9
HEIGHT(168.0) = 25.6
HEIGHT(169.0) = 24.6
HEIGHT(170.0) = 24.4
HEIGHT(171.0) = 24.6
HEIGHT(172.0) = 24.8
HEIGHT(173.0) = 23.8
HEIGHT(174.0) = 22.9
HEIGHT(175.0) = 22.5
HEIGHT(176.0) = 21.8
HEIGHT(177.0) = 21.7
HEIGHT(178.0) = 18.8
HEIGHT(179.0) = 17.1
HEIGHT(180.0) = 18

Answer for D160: 42.8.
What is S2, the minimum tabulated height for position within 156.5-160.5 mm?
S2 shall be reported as 42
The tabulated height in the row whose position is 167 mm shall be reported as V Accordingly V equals 23.9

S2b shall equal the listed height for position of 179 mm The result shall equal 17.1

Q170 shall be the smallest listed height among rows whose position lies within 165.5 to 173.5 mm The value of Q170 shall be 23.8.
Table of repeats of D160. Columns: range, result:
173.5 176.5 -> 22.4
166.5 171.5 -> 24.6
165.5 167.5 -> 24.5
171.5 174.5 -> 23.8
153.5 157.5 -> 53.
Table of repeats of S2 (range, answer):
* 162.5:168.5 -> 23.9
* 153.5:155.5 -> 55.3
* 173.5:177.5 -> 21.7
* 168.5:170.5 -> 24.4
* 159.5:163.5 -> 33.9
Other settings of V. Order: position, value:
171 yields 24.6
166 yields 25.2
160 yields 42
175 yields 22.5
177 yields 21.7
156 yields 50.4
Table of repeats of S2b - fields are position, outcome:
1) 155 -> 55.3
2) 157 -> 50.7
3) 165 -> 28.5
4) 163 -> 33.9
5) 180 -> 18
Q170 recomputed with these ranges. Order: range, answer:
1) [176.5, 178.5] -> 18.8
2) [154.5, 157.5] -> 50.4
